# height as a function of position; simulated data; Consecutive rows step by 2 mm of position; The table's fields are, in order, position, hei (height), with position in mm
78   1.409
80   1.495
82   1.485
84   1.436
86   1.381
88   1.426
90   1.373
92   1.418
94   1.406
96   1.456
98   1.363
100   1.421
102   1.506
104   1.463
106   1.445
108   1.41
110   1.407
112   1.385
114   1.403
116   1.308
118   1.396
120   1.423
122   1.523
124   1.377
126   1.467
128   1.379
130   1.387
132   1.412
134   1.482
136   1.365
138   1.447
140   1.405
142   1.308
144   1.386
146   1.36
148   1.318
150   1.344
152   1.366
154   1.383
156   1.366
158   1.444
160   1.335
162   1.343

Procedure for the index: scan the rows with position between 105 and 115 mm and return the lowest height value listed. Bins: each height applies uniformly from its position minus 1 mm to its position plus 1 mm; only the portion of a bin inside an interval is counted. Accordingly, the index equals 1.385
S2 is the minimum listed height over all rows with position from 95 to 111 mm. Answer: 1.363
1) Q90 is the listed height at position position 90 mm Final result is 1.373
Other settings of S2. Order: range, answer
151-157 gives 1.366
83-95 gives 1.373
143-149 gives 1.318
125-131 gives 1.379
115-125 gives 1.308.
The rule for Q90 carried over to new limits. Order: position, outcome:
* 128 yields 1.379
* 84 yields 1.436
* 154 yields 1.383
